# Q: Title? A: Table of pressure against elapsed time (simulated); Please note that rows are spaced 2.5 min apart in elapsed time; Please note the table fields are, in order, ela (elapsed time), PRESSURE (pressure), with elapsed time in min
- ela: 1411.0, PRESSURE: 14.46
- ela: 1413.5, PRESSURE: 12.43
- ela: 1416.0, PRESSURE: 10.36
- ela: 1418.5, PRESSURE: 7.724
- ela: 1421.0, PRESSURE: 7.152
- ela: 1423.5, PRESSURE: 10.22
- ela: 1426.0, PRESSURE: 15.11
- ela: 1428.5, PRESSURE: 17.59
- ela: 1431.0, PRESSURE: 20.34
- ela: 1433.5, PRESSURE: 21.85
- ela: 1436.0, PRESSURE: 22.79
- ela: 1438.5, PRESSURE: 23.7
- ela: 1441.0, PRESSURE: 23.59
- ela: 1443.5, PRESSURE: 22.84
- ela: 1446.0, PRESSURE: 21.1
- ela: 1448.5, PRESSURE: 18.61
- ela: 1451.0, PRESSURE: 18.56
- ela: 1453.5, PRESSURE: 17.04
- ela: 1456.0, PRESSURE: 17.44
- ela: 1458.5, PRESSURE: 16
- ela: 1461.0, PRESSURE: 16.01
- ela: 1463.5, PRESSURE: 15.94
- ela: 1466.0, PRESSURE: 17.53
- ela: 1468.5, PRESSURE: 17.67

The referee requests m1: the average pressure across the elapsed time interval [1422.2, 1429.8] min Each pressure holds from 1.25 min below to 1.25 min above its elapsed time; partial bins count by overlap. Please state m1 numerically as 14.3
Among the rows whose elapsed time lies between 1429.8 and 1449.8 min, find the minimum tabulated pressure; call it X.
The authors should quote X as 18.61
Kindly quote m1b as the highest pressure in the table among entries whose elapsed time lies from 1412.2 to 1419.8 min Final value 12.43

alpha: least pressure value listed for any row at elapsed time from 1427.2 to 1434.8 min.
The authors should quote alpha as 17.59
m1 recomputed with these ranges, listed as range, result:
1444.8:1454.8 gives 18.8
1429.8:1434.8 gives 21.1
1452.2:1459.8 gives 16.8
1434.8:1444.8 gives 23.2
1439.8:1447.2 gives 22.5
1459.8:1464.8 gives 16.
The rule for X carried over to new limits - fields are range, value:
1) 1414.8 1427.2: 7.152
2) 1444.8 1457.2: 17.04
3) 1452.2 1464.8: 15.94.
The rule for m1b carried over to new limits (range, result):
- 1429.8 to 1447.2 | 23.7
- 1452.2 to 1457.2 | 17.44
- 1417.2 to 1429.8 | 17.59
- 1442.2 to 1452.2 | 22.84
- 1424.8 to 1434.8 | 21.85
